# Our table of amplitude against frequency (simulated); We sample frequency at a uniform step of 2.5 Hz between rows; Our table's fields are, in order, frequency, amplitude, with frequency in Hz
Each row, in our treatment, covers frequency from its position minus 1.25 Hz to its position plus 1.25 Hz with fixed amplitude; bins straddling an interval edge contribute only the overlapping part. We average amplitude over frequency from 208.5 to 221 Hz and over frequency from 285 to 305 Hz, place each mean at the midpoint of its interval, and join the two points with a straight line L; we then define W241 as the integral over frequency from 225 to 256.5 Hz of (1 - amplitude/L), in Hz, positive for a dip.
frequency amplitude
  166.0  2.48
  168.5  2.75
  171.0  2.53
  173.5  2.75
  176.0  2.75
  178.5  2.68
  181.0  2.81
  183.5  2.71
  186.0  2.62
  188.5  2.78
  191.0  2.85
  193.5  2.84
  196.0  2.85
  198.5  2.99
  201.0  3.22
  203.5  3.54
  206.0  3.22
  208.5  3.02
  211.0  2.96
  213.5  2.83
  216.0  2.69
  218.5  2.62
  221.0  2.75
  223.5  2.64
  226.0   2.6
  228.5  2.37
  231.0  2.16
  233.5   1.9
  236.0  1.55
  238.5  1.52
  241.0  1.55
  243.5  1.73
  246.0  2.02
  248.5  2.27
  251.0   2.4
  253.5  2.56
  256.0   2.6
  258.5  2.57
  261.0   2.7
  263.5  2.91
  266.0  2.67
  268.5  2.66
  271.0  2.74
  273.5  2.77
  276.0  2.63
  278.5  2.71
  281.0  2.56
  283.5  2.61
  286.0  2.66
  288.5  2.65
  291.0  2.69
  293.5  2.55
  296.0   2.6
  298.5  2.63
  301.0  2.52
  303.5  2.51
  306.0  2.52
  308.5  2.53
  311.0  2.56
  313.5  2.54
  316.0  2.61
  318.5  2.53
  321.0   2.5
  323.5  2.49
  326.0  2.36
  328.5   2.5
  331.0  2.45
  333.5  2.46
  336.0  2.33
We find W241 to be 7.5 Hz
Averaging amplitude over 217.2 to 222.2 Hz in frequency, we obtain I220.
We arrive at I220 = 2.68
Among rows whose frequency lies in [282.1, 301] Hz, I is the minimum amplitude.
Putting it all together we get 2.52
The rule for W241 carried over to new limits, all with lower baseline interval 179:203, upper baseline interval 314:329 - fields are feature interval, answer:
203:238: 2.5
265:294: -0.5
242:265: 2.4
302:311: 0.1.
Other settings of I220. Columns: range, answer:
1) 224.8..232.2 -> 2.38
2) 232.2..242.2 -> 1.63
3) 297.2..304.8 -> 2.55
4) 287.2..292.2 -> 2.67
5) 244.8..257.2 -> 2.37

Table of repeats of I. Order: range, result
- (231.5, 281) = 1.52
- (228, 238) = 1.55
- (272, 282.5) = 2.56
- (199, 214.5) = 2.83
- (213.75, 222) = 2.62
